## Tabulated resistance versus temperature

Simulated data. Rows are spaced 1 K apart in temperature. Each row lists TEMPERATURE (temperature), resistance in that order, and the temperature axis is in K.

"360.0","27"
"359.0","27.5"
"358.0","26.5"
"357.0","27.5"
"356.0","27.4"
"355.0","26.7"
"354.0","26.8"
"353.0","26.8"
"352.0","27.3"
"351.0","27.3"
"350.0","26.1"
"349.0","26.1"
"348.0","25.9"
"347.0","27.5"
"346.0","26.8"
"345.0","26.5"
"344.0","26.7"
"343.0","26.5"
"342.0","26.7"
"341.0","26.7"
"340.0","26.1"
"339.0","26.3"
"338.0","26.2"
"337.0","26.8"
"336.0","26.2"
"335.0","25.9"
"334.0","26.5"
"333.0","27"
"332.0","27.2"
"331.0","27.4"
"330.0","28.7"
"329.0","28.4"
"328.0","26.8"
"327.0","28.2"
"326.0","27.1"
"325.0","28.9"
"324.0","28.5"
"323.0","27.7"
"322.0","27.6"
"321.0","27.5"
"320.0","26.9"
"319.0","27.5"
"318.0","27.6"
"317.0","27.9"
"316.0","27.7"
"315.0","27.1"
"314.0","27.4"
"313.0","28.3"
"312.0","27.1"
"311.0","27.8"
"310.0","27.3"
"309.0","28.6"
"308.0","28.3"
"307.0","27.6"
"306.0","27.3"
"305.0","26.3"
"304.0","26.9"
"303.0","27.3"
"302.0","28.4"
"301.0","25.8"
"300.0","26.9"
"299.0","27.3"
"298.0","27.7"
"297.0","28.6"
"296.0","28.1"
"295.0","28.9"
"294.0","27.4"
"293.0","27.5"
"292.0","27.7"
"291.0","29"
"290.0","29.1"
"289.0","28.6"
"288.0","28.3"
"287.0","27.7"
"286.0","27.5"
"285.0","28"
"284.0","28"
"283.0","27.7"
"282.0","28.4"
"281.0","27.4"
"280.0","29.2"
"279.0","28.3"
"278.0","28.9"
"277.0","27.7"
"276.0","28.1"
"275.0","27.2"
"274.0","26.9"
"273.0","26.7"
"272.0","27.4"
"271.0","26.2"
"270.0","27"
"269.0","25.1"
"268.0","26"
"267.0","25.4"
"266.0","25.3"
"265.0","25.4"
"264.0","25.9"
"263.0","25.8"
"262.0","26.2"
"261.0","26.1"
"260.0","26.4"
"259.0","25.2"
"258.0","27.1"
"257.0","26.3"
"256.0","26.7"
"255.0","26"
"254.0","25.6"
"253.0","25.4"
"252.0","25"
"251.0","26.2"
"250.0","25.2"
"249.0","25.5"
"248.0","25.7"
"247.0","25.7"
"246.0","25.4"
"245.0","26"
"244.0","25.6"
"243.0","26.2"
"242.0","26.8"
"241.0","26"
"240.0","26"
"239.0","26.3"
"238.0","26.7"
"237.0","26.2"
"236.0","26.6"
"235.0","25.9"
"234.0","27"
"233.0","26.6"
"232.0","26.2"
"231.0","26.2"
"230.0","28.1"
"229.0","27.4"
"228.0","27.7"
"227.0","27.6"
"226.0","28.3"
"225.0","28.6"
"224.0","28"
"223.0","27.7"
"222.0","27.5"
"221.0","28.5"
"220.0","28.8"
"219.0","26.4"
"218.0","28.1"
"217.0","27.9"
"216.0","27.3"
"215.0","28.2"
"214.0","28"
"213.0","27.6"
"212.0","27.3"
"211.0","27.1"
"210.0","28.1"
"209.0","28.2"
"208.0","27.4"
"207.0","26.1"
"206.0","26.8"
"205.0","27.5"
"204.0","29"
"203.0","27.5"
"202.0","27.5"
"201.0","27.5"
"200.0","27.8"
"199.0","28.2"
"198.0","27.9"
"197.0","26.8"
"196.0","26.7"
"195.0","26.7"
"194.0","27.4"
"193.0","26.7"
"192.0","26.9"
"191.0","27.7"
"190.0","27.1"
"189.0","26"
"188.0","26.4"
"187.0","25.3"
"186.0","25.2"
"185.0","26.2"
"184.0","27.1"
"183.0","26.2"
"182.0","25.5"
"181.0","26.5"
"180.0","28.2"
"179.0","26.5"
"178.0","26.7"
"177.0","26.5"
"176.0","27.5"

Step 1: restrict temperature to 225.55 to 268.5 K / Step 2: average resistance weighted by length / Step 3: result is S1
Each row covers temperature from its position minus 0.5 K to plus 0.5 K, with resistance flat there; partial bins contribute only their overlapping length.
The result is 26.2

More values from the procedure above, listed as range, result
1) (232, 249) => 26.1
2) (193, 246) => 27.2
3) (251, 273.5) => 26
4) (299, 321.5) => 27.4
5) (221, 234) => 27.5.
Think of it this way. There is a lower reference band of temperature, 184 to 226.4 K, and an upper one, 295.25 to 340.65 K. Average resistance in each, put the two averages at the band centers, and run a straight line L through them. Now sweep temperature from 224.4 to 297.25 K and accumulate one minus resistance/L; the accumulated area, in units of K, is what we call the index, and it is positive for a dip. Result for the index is 1.4 K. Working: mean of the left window 27.4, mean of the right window 27.4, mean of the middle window 26.9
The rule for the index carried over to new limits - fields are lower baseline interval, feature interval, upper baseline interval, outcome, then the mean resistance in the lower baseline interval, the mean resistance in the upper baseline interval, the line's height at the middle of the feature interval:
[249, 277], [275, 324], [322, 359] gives -2.3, 26.2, 27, 26.6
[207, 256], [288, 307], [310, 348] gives -0.4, 26.9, 27.2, 27.1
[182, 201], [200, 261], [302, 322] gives 0.3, 26.8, 27.5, 27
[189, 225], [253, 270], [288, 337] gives 1.0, 27.5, 27.6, 27.6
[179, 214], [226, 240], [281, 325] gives 0.2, 27.1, 27.7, 27.3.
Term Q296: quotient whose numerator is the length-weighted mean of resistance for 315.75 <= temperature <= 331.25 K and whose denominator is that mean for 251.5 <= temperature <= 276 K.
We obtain 1.1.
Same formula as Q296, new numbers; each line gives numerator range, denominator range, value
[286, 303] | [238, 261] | 1.08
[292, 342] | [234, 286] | 1.03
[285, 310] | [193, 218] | 1.01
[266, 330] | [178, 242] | 1.02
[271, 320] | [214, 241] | 1.02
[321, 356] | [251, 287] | 1.01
